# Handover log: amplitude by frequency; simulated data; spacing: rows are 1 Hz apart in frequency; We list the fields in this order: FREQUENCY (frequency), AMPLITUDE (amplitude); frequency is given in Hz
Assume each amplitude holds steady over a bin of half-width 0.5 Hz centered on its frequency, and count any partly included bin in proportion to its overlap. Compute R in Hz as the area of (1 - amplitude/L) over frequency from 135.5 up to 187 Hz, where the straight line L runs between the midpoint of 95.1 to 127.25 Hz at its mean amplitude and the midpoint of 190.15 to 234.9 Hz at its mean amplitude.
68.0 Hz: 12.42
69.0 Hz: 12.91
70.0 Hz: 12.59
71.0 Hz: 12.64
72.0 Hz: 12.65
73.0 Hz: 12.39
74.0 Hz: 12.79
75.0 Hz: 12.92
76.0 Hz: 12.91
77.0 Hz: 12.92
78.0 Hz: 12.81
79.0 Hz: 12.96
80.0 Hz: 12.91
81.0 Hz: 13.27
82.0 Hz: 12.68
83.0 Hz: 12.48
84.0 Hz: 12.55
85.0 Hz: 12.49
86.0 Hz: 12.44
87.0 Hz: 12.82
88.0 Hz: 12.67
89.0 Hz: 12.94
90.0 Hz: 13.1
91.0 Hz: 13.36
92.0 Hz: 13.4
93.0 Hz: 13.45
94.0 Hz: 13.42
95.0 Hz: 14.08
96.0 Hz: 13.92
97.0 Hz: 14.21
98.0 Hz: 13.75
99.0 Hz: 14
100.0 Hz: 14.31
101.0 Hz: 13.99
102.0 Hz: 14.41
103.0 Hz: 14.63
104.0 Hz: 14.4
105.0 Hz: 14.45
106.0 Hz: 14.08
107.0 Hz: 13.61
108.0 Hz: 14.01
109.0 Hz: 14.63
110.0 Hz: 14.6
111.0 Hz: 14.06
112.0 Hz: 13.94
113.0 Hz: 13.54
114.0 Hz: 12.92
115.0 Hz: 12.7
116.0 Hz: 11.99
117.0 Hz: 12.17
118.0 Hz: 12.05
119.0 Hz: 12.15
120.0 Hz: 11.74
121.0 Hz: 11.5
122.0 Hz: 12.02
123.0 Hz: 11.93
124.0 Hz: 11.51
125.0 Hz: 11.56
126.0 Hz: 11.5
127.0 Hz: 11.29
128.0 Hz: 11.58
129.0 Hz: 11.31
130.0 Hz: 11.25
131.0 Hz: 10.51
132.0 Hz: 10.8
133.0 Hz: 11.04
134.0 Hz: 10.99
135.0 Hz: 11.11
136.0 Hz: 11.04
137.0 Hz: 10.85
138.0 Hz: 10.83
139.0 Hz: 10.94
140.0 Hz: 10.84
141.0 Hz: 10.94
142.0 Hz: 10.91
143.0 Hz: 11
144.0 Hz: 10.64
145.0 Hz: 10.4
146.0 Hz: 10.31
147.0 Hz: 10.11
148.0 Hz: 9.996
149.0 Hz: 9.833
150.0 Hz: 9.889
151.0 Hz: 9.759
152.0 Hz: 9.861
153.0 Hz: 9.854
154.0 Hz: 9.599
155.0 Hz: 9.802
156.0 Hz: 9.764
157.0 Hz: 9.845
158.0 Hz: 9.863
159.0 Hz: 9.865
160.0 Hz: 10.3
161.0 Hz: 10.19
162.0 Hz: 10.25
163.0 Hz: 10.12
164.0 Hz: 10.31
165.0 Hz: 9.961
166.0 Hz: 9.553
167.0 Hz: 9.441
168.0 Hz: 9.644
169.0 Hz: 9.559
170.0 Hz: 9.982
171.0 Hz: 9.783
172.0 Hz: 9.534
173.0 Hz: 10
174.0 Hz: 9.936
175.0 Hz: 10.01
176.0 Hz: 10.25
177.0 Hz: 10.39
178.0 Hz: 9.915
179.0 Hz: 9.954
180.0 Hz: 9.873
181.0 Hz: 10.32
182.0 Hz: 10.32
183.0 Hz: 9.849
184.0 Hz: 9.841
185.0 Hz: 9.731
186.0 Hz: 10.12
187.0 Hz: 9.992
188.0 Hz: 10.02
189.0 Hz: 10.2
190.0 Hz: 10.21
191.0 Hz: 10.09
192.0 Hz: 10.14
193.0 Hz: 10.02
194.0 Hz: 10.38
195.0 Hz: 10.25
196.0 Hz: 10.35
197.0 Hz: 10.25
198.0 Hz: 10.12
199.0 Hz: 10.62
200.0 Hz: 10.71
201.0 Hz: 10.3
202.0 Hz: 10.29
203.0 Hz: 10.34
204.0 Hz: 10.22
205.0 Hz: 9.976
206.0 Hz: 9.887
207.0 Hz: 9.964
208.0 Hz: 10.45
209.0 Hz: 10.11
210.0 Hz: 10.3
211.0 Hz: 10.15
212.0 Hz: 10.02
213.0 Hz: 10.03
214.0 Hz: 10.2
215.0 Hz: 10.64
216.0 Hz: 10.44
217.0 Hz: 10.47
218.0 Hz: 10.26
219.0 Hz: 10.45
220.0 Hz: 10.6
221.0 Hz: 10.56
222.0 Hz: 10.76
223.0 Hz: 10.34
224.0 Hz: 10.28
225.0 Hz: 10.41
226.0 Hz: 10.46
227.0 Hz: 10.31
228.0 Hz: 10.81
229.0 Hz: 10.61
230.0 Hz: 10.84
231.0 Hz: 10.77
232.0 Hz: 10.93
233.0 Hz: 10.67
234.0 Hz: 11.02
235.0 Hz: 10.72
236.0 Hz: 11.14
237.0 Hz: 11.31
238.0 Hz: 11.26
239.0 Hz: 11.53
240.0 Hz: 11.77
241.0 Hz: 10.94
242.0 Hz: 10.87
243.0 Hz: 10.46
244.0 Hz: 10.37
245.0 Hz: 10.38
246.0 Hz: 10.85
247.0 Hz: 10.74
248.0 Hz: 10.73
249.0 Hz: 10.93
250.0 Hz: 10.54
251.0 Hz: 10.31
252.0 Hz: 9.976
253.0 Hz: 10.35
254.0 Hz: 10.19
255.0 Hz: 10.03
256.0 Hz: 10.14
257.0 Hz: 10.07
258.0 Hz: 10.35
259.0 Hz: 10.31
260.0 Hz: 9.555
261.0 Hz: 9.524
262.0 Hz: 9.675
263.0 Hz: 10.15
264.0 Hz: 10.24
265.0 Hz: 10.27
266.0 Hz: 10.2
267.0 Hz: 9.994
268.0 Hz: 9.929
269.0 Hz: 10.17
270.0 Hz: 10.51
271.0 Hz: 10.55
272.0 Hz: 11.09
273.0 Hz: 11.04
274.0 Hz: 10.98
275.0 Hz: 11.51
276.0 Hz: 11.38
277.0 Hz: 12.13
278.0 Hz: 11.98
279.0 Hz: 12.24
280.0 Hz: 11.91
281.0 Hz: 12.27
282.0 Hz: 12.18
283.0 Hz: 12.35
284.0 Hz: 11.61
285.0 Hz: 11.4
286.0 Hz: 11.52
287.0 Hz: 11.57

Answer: 7.37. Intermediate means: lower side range 13.2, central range 10.1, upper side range 10.4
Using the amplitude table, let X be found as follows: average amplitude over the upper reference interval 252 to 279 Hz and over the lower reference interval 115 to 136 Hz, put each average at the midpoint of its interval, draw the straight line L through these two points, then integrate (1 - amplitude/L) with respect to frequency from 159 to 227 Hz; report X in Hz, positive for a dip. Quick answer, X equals 5.4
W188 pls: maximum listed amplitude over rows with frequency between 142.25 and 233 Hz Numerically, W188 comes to 11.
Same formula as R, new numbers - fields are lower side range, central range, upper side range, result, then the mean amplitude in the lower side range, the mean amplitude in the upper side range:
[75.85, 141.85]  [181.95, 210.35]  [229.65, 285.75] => 3.4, 12.6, 10.8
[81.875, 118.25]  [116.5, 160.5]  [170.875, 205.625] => 4.5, 13.5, 10.1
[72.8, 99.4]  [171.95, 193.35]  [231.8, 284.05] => 3.2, 13.1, 10.8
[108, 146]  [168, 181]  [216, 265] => 1.5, 11.8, 10.5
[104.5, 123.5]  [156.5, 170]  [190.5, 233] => 2.1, 13.1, 10.4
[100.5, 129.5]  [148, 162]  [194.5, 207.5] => 2.1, 12.9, 10.3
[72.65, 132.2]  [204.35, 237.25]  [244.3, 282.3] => 2.3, 12.9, 10.7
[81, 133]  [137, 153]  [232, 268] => 2.4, 12.9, 10.5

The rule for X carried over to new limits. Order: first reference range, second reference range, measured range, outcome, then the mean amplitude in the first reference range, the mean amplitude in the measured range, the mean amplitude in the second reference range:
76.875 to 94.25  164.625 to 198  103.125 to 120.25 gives -1.8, 12.9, 13.4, 10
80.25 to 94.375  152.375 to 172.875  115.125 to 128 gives -0.3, 12.9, 11.8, 9.86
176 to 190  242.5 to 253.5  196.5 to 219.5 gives -0.1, 10.1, 10.3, 10.5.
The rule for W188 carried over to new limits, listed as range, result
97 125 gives 14.63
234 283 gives 12.35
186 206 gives 10.71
